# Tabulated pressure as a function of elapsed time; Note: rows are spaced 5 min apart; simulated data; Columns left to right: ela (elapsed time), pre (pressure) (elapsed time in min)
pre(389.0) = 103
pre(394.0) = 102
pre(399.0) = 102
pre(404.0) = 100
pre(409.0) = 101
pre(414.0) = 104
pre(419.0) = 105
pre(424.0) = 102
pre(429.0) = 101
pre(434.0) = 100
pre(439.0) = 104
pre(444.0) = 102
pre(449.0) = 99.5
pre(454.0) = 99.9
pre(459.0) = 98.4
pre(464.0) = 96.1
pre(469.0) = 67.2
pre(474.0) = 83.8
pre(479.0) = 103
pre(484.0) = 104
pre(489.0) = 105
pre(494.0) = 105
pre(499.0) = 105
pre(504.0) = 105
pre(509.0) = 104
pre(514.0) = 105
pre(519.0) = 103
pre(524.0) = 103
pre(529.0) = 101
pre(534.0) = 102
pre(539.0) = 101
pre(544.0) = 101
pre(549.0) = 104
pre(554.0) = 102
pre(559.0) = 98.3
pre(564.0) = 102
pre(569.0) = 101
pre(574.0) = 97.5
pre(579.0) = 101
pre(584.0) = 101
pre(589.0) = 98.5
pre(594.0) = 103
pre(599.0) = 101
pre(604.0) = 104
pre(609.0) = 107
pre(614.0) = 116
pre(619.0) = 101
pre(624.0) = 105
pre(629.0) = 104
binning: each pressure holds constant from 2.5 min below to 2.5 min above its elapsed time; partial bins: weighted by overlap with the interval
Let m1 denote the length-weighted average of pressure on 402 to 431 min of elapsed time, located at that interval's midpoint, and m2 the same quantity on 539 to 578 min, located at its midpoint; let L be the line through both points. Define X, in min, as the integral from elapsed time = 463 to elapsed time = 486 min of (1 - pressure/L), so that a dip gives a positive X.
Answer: 2.6 min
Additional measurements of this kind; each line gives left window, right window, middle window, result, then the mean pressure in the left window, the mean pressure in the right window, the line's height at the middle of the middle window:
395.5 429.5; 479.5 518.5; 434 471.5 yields 2.8 min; 102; 105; 103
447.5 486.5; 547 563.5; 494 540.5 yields -2.5 min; 93.8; 101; 98.2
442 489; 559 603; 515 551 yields -1.4 min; 95.3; 101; 98.4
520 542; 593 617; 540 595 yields 1.7 min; 102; 106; 104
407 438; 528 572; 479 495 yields -0.4 min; 102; 101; 102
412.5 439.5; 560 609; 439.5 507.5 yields 2.6 min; 103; 101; 102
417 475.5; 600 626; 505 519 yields -0.5 min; 96.7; 106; 101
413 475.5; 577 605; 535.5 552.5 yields -0.3 min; 97.2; 101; 100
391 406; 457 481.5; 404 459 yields -3.3 min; 101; 89.5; 95.9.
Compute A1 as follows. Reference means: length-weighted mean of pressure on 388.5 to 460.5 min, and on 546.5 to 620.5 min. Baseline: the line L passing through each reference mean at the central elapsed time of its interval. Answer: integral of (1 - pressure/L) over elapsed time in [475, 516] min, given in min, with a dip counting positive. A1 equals -0.7 min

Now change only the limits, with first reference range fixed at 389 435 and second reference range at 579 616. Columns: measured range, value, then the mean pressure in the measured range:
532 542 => 0.2 min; 101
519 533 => 0.1 min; 102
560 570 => 0.2 min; 101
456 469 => 1.4 min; 91.6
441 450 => 0.1 min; 101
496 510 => -0.2 min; 105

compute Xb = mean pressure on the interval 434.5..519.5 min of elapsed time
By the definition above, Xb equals 99.3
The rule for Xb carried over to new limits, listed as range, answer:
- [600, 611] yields 105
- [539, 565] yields 101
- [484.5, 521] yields 105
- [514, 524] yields 104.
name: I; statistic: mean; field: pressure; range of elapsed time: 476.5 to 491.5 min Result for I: 104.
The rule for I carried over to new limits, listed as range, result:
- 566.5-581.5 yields 99.8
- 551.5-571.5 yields 101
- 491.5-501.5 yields 105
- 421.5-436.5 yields 101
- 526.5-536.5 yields 102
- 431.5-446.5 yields 102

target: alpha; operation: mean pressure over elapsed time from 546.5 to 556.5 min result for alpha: 103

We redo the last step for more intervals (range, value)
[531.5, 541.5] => 102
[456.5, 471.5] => 87.2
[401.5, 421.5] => 102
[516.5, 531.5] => 102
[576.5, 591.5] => 100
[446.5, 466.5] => 98.5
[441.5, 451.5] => 101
